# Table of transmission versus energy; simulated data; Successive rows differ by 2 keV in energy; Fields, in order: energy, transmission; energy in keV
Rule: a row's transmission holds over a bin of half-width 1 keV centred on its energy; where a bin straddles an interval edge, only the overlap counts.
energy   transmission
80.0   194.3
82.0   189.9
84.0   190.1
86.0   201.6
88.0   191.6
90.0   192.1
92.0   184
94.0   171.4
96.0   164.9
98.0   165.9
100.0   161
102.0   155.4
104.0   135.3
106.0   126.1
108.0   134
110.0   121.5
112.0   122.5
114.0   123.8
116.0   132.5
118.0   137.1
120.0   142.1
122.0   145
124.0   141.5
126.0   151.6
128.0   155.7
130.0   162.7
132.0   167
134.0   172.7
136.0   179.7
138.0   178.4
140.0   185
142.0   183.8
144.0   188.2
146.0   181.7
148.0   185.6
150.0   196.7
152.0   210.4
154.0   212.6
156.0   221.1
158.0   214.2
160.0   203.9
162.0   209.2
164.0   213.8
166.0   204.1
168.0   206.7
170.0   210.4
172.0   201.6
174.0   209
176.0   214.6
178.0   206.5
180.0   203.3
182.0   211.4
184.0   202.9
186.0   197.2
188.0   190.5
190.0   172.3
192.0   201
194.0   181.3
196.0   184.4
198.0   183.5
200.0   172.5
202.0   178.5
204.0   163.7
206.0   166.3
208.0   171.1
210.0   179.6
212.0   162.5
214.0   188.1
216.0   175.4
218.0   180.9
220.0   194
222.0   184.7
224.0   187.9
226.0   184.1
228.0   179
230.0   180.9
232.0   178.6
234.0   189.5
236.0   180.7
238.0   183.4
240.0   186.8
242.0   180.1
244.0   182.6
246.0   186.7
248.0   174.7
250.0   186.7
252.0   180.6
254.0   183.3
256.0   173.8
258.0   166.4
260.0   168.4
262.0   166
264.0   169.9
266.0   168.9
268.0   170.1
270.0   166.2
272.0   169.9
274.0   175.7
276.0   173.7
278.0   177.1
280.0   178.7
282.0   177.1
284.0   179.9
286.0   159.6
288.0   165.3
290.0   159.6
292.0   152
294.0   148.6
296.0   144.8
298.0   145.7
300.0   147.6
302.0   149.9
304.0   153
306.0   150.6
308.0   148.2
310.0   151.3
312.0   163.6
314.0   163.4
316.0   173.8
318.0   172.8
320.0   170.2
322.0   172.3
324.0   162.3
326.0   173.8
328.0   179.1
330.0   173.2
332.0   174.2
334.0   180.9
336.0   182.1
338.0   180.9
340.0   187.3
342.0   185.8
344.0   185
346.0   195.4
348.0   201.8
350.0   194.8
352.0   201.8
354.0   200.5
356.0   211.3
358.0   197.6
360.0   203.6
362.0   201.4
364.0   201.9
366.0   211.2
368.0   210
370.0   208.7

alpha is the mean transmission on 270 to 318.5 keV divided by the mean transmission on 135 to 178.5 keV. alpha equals 0.81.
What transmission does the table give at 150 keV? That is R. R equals 196.7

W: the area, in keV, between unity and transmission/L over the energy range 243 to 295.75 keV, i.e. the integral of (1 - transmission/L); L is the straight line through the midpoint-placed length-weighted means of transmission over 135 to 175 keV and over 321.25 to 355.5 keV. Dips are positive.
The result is 5.32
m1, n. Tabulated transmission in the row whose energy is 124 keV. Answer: 141.5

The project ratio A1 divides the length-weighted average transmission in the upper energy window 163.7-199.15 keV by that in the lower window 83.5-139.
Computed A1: 1.27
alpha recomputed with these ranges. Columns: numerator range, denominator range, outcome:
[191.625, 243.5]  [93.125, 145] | 1.17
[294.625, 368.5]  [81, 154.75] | 1.07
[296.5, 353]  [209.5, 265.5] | 0.96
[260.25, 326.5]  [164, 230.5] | 0.86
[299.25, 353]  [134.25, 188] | 0.86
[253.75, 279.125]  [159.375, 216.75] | 0.89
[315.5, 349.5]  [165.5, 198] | 0.90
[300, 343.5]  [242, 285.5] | 0.96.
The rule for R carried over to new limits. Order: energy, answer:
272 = 169.9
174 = 209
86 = 201.6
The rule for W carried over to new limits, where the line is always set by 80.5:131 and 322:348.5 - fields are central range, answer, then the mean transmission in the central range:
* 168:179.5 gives -3.12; 208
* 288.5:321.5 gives 3.97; 156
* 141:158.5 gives -4.11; 199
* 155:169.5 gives -4.29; 210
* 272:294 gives 0.80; 169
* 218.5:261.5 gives -2.69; 181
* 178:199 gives -3.59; 193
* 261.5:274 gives 0.33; 169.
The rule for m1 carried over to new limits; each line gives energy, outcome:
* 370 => 208.7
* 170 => 210.4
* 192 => 201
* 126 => 151.6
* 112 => 122.5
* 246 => 186.7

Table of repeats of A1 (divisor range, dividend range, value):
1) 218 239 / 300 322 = 0.87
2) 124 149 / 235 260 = 1.04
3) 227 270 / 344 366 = 1.13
